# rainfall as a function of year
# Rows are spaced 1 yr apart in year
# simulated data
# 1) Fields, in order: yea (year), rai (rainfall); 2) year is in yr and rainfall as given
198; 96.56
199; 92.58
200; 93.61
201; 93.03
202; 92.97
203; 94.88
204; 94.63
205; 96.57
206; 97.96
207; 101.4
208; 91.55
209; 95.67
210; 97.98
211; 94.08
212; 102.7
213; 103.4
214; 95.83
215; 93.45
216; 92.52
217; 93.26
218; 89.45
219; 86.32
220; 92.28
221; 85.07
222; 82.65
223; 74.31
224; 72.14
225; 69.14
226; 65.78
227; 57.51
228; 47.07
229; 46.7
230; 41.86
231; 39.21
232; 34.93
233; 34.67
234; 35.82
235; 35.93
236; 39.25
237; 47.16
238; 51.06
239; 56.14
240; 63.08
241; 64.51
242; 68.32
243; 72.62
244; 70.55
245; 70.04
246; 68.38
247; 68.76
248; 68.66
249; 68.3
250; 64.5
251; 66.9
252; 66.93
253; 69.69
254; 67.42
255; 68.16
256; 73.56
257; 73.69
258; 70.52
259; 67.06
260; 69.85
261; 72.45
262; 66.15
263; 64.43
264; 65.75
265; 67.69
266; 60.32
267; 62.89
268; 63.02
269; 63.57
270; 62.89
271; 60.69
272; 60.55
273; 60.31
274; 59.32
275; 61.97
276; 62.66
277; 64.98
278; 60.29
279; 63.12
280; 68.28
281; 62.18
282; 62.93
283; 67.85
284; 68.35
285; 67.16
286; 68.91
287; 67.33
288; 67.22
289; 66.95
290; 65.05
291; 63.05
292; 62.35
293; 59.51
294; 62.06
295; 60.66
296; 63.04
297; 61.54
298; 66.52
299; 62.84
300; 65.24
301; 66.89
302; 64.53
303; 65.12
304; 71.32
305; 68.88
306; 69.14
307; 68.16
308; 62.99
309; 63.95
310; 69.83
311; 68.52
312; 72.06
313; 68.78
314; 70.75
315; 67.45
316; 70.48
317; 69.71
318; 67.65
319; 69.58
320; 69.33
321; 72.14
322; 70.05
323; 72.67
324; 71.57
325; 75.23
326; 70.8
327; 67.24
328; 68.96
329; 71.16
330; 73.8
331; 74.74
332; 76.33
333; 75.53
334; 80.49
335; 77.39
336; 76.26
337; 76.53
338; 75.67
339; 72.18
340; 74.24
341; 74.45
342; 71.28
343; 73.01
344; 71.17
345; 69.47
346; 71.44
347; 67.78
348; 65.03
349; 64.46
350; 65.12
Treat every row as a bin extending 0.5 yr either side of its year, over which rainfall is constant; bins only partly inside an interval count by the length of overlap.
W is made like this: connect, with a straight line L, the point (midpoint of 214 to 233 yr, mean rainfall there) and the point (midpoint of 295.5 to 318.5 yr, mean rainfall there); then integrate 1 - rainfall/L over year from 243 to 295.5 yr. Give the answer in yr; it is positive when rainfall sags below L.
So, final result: 2.1 yr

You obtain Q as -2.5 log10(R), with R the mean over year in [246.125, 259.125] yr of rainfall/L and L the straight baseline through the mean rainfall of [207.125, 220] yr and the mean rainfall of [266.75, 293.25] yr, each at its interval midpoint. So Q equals 0.12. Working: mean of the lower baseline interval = 94.8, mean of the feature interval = 68.8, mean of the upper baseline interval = 63.9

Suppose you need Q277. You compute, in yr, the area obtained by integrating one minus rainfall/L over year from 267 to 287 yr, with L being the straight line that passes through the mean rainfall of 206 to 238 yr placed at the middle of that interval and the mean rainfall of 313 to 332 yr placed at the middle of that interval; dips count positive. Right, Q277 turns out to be 2.2 yr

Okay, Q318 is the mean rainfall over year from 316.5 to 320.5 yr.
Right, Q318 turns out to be 69.1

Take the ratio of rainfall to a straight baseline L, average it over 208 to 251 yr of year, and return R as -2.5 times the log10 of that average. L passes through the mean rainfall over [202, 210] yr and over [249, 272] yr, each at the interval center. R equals 0.21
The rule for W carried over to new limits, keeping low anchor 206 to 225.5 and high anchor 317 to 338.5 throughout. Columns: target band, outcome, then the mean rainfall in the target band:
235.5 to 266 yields 6.9 yr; 65.6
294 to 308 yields 2.1 yr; 65.5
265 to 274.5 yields 2.3 yr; 61.8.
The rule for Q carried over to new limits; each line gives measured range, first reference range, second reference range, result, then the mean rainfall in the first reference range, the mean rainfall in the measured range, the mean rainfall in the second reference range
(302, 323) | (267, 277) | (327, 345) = 0.012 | 61.9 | 68.8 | 74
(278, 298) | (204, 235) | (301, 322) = 0.097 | 76.7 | 64.5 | 68.5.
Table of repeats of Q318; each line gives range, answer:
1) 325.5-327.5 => 69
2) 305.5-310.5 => 66.8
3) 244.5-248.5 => 69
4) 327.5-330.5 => 71.3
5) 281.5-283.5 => 65.4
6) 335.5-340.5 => 75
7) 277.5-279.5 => 61.7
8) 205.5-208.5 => 97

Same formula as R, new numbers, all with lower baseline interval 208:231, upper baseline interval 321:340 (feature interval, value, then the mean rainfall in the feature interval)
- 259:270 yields 0.18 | 65.6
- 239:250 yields 0.17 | 67.6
